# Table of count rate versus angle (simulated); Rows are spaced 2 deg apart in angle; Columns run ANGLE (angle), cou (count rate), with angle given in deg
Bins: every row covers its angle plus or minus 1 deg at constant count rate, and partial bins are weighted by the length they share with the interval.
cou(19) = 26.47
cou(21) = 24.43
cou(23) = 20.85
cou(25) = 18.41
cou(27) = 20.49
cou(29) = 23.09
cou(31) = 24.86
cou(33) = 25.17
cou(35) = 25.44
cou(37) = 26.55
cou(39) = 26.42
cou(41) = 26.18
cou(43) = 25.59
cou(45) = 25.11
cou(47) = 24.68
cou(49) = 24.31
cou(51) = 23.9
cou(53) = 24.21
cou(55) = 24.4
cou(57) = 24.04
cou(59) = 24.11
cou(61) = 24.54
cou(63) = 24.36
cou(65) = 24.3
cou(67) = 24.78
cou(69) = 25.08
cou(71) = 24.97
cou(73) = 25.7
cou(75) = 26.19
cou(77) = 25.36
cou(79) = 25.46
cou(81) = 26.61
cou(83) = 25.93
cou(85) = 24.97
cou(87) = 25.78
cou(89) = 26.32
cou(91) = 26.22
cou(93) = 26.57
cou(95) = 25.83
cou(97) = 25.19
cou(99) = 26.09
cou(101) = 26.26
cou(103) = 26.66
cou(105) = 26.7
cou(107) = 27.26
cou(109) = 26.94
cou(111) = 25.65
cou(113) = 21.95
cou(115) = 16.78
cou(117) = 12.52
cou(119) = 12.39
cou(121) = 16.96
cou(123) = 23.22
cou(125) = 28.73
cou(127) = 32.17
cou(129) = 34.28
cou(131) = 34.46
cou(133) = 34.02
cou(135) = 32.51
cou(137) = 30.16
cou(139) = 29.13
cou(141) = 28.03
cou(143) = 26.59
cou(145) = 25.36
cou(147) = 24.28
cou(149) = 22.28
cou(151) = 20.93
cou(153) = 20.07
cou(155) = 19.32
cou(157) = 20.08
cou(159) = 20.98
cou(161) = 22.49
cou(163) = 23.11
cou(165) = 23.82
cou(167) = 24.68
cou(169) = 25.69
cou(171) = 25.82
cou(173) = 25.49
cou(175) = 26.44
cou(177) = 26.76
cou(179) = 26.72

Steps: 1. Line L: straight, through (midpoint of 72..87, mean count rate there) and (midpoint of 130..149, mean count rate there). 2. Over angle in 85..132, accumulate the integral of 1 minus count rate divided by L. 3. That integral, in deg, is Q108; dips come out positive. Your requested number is 4.0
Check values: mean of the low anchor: 25.7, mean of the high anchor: 29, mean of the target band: 25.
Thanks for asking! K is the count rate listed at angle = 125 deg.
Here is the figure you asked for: 28.73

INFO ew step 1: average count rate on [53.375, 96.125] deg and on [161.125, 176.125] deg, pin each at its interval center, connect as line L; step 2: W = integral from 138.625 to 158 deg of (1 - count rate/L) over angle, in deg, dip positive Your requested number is 1.2 deg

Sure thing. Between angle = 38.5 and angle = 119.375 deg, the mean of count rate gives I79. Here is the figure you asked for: 24.6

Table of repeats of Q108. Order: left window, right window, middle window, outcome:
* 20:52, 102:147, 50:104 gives -0.8 deg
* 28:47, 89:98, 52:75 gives 0.9 deg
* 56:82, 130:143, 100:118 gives 3.2 deg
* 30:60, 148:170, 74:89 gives -1.1 deg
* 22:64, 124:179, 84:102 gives -0.6 deg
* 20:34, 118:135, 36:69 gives -1.6 deg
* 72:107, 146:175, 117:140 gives -2.9 deg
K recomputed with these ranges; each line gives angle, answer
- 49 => 24.31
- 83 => 25.93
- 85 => 24.97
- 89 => 26.32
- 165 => 23.82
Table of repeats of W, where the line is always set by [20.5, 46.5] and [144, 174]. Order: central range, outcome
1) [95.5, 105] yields -1.1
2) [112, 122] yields 3.1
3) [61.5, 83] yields -1.4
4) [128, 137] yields -4.0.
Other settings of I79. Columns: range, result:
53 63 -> 24.3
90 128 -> 23.9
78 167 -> 25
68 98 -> 25.7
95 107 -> 26.2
